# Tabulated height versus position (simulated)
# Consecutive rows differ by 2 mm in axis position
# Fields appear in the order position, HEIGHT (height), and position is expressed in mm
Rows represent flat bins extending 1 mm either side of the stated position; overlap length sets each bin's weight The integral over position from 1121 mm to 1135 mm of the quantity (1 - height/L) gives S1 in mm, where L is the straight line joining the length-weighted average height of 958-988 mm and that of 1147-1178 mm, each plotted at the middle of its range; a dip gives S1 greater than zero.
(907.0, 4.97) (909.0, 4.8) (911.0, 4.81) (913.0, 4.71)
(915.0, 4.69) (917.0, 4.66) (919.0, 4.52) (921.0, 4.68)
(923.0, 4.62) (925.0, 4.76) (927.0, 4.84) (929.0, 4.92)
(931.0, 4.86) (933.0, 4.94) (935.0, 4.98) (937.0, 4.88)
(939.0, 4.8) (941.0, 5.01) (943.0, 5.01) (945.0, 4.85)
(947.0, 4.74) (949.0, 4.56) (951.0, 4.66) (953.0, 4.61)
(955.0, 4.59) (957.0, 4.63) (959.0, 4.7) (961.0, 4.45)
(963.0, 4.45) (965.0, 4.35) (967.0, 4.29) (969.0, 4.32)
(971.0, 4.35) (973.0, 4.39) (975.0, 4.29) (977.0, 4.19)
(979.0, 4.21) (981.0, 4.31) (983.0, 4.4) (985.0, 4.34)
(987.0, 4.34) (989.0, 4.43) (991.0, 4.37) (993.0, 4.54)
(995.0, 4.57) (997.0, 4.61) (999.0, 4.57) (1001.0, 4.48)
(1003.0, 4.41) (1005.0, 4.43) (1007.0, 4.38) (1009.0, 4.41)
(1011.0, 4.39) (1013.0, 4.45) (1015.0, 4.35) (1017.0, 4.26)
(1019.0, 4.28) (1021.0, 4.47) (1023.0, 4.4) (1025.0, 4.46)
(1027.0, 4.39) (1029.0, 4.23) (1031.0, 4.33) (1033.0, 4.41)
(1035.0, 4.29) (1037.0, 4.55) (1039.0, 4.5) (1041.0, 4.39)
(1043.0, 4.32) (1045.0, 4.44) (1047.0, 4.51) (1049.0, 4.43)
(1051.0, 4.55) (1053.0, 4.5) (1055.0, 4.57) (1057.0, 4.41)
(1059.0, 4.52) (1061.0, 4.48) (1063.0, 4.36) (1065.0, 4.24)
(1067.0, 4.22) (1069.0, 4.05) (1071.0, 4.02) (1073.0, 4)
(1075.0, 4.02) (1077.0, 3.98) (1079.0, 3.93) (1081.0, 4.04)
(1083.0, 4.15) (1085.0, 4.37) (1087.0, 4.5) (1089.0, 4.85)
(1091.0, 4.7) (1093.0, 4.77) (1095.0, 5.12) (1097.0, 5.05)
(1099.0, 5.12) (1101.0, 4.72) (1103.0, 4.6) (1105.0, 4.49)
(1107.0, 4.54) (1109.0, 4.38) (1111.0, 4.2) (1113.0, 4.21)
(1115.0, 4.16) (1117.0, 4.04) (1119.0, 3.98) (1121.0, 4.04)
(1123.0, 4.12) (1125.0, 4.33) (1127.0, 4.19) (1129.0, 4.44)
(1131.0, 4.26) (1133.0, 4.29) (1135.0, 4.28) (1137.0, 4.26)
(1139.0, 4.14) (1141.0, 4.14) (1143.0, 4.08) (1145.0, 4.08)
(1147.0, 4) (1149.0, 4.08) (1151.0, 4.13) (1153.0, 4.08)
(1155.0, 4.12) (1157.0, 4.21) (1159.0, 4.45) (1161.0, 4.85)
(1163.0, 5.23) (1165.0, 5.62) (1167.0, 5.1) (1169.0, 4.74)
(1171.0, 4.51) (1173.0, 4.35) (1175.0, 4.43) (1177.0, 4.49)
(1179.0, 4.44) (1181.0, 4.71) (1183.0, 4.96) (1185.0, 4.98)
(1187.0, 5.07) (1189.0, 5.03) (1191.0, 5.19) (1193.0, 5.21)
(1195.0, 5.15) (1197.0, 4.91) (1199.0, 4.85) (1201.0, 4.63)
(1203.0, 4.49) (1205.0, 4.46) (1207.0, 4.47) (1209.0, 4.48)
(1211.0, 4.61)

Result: 0.8 mm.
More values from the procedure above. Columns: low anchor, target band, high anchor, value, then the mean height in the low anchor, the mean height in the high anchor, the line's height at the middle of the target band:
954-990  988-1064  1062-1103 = -0.5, 4.39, 4.42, 4.4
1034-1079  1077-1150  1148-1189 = 2.2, 4.33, 4.64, 4.48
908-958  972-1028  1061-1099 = 2.3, 4.77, 4.38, 4.59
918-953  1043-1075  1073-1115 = 1.4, 4.8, 4.47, 4.54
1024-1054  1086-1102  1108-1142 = -2.1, 4.42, 4.2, 4.28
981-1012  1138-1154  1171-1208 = 2.0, 4.44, 4.76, 4.69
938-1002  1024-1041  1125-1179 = 0.3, 4.51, 4.41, 4.48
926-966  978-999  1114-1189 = 1.1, 4.74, 4.42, 4.68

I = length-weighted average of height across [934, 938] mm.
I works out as 4.93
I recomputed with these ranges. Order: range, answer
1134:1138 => 4.27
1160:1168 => 5.2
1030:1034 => 4.37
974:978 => 4.24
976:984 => 4.28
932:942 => 4.92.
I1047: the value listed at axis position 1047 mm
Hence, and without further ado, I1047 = 4.51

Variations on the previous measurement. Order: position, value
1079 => 3.93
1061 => 4.48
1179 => 4.44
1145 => 4.08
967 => 4.29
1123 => 4.12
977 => 4.19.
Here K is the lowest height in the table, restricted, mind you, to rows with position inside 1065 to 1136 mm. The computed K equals 3.93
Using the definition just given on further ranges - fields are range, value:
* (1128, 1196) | 4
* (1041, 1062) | 4.32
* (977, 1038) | 4.19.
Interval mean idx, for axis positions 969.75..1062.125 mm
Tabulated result 4.41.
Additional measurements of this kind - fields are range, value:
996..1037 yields 4.4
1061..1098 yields 4.36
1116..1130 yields 4.16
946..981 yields 4.45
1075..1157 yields 4.32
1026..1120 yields 4.4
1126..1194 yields 4.53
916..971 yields 4.69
